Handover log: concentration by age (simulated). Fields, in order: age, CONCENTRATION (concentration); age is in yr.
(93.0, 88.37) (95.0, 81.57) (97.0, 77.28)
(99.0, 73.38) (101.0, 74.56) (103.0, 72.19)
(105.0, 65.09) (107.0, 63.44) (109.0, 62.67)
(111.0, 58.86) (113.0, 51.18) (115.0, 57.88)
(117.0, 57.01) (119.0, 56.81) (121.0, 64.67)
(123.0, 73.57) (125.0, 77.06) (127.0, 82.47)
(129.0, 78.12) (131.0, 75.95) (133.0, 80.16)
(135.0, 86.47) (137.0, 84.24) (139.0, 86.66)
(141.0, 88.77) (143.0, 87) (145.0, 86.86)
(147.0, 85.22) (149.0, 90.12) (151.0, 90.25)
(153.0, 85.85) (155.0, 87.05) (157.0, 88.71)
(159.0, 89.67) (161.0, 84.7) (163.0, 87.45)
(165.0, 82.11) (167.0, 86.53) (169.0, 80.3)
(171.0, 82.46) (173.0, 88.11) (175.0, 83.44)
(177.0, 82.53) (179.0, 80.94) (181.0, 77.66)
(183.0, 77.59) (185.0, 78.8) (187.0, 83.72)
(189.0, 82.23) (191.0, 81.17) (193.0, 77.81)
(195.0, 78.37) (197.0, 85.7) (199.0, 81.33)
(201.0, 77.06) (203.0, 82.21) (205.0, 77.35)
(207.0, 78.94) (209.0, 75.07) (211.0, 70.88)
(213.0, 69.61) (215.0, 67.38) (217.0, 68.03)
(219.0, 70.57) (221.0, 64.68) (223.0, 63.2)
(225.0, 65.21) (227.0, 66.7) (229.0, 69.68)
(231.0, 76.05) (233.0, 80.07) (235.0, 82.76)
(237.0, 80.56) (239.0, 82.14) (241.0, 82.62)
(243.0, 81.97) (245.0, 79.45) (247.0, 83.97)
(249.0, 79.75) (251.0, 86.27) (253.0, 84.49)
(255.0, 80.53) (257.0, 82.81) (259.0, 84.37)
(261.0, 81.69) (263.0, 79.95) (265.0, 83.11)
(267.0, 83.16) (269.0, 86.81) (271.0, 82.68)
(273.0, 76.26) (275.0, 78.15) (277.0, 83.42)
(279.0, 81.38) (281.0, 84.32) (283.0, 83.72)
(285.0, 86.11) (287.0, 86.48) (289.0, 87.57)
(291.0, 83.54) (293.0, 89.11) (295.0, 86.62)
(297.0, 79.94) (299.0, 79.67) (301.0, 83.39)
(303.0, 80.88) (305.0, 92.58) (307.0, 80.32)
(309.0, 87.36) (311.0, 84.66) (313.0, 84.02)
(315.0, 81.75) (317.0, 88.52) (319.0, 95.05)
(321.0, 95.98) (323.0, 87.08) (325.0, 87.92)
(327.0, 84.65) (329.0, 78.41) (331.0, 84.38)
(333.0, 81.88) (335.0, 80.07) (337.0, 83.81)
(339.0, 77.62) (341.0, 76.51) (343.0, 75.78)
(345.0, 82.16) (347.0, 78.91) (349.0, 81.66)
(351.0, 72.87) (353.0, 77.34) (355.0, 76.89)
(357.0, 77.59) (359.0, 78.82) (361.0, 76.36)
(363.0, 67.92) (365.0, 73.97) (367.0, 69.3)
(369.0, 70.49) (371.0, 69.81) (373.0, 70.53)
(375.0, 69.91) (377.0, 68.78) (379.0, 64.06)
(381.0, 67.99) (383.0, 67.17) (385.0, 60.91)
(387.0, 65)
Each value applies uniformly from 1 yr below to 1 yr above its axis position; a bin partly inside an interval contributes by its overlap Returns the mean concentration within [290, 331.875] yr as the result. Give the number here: 85.5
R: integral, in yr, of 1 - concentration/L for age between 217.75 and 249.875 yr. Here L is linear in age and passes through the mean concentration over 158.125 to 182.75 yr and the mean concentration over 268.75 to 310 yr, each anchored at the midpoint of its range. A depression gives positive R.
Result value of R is 3.1 yr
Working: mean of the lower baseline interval 83.6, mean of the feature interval 75.5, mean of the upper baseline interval 83.8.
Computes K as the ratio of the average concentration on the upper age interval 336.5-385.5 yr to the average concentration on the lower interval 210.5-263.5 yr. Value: 1.0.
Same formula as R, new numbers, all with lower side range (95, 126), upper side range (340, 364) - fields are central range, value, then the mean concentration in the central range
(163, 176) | -2.89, 84.1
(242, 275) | -4.28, 82.2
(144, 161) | -4.92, 87.8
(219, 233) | 0.52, 68.7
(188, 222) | -2.62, 75.8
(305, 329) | -3.68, 86.9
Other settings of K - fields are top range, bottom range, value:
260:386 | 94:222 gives 1.03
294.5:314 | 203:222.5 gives 1.17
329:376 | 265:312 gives 0.91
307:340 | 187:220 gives 1.11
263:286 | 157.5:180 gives 0.98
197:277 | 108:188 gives 0.98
